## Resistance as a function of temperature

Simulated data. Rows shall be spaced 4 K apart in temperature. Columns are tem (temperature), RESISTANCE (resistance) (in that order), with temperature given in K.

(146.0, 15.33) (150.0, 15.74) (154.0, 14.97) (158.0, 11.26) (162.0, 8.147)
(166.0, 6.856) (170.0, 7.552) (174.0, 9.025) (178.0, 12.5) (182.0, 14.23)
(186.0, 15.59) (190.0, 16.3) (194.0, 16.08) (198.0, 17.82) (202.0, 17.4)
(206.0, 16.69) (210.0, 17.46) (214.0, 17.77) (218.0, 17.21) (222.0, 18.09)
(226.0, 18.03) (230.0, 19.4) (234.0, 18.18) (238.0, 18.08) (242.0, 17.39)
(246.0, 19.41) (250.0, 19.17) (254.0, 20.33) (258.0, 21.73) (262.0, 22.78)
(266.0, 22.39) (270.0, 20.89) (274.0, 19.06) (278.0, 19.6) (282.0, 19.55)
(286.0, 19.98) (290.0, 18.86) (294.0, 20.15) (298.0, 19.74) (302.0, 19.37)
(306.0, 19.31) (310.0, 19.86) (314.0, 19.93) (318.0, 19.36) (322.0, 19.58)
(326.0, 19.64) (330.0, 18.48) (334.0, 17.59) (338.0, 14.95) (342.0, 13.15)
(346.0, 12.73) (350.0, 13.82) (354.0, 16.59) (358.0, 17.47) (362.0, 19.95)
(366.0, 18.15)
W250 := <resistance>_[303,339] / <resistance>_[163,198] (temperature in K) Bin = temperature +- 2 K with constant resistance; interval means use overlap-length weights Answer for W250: 1.51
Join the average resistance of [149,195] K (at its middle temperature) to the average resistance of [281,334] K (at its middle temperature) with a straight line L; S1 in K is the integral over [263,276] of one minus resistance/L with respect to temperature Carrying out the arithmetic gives -2.6 K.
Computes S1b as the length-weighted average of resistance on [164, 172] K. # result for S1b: 7.2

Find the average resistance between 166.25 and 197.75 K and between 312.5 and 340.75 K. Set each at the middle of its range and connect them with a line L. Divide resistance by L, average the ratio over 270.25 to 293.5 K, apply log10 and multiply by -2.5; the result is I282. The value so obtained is -0.17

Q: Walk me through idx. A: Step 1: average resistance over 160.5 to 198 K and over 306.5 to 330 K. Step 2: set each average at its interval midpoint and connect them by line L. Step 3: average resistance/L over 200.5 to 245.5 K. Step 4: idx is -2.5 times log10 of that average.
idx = -0.23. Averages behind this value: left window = 12.2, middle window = 17.8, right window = 19.5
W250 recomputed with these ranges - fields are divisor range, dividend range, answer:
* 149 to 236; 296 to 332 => 1.31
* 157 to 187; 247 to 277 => 1.99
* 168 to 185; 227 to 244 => 1.64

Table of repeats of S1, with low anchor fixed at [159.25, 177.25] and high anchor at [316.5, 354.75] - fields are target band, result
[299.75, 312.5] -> -3.7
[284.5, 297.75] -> -4.9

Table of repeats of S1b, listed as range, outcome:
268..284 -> 19.8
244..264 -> 20.7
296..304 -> 19.6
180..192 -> 15.4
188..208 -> 16.9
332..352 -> 14.4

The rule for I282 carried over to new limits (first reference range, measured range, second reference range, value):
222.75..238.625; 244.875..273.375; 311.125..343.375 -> -0.15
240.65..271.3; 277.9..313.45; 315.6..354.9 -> -0.06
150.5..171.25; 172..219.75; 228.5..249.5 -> -0.12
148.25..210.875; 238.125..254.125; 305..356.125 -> -0.23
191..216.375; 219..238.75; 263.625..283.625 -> 0.00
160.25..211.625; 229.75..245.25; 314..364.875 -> -0.23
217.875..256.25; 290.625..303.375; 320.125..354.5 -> -0.15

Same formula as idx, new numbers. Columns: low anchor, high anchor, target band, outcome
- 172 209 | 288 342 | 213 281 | -0.157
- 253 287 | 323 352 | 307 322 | -0.125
